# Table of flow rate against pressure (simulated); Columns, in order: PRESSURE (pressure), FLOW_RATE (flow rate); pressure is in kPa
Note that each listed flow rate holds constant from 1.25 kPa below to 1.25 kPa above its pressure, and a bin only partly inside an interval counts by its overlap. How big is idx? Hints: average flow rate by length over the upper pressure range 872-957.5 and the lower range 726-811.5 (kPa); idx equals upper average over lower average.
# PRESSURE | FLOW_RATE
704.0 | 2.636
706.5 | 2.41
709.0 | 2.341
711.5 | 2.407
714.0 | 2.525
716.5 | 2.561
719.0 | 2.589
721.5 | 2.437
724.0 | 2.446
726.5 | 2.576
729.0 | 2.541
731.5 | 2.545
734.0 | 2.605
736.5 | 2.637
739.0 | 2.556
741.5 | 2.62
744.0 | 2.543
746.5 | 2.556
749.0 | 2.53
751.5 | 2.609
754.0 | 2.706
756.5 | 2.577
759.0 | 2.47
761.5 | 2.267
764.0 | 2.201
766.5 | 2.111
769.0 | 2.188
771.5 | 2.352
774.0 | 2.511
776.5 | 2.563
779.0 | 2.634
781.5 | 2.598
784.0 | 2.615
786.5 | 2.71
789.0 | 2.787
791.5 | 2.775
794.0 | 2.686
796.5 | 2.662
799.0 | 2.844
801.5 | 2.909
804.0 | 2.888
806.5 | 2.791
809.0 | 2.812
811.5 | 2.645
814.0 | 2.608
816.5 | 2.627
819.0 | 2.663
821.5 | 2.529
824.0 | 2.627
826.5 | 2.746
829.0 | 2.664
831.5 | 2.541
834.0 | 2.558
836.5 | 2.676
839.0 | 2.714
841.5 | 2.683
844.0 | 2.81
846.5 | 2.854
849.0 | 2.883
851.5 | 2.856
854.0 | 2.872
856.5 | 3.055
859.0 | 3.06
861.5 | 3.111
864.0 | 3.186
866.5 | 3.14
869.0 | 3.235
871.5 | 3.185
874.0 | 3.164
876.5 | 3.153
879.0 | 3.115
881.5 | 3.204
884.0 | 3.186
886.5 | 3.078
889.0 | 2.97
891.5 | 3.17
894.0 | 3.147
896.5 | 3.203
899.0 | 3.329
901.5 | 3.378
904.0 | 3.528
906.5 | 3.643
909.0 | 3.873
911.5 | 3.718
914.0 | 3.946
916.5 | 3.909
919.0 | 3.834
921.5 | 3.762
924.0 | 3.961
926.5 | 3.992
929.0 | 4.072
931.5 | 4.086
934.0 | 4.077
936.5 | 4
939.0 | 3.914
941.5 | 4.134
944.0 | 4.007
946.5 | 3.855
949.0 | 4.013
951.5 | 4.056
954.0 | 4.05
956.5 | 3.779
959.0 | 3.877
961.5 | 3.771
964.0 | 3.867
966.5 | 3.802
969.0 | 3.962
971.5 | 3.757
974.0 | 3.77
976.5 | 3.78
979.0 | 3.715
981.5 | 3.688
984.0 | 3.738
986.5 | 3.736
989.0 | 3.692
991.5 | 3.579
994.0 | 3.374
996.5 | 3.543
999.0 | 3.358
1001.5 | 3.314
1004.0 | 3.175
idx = 1.4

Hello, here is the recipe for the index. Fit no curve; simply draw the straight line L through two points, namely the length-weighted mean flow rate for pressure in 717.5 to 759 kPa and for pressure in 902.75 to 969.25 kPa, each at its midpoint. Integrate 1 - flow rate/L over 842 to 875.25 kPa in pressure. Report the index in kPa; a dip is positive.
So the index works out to 3.5 kPa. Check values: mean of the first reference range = 2.56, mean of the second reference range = 3.91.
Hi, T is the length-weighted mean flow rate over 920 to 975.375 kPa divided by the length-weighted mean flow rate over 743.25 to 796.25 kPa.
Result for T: 1.56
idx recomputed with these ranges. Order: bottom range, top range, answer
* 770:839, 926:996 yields 1.45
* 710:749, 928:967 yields 1.56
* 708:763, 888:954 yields 1.49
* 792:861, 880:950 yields 1.33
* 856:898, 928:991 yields 1.24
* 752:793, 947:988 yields 1.53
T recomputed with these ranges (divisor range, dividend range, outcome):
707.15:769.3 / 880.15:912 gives 1.34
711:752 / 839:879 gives 1.18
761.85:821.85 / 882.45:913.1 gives 1.29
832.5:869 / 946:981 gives 1.33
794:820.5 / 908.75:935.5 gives 1.44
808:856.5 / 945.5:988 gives 1.41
